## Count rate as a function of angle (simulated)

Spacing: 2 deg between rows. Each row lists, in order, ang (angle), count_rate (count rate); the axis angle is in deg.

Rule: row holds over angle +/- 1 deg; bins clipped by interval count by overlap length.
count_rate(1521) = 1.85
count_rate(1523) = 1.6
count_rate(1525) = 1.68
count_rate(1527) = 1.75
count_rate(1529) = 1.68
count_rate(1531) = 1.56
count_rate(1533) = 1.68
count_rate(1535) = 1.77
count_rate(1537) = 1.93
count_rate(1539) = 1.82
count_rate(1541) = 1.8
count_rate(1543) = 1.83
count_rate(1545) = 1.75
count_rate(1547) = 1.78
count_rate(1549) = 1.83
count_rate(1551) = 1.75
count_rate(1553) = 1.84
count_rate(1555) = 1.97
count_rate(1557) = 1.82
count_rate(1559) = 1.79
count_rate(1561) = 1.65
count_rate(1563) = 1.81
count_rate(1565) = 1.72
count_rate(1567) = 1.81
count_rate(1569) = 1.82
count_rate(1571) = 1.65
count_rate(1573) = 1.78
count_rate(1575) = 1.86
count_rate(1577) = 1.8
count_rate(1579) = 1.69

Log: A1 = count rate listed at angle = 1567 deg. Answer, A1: 1.81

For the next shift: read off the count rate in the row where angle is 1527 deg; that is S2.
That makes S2 1.75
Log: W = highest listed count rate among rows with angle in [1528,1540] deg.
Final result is 1.93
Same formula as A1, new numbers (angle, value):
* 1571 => 1.65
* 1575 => 1.86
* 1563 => 1.81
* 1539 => 1.82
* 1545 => 1.75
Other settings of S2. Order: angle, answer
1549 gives 1.83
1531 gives 1.56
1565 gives 1.72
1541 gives 1.8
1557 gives 1.82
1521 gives 1.85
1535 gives 1.77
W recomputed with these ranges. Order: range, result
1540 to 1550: 1.83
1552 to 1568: 1.97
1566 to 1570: 1.82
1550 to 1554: 1.84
